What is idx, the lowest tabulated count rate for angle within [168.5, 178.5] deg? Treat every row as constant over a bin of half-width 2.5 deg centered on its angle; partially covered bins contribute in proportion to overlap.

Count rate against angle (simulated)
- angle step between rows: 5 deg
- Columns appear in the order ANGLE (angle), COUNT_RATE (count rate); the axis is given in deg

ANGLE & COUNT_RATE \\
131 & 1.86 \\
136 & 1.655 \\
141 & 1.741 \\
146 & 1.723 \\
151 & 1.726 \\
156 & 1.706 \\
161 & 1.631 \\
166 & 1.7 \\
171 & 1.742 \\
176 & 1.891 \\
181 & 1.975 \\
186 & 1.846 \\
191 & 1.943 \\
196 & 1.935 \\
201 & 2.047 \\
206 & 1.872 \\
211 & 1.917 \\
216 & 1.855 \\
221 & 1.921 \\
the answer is 1.742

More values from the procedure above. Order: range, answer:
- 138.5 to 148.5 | 1.723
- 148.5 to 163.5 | 1.631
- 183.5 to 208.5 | 1.846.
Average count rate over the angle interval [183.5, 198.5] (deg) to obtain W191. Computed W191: 1.91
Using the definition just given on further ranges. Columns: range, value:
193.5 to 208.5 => 1.95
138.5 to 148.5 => 1.73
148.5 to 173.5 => 1.7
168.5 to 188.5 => 1.86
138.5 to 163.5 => 1.71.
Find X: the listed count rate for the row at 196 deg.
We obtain 1.935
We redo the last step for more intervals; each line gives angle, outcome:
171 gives 1.742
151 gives 1.726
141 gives 1.741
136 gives 1.655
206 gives 1.872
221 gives 1.921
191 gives 1.943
